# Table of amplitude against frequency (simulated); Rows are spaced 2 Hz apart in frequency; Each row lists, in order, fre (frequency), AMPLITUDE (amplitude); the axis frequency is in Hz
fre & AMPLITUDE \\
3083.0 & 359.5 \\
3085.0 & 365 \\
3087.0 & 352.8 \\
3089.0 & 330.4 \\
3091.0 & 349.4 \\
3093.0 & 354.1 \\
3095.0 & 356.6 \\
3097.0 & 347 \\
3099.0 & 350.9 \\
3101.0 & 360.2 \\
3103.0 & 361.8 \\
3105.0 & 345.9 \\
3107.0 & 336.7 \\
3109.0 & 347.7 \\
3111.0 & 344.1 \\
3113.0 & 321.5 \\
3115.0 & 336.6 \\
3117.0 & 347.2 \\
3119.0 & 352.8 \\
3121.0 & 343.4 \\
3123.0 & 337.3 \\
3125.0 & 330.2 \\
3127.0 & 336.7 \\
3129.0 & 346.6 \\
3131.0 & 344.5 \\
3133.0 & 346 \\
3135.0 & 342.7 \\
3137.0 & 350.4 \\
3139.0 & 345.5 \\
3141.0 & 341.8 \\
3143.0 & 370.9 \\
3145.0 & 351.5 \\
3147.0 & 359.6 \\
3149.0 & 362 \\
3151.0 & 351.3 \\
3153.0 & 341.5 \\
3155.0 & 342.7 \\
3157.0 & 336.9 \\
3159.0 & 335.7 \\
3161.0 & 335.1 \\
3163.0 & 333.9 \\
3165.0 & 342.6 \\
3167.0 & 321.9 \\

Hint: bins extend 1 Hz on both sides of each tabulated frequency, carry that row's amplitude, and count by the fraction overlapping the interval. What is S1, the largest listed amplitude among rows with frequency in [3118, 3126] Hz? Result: 352.8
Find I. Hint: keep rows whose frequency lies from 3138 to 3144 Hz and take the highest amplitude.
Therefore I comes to 370.9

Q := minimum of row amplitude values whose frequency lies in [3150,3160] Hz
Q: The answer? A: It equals 335.7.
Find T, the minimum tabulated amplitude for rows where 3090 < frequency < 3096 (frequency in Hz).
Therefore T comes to 349.4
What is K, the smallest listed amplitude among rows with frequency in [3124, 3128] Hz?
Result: 330.2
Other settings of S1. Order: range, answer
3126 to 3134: 346.6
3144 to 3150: 362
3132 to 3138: 350.4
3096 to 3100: 350.9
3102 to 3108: 361.8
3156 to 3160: 336.9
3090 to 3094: 354.1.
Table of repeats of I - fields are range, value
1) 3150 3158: 351.3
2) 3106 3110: 347.7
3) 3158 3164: 335.7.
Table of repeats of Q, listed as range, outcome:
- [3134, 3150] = 341.8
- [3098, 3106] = 345.9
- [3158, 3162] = 335.1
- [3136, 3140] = 345.5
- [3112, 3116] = 321.5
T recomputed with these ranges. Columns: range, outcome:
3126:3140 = 336.7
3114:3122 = 336.6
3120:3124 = 337.3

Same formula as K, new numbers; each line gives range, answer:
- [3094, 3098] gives 347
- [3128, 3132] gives 344.5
